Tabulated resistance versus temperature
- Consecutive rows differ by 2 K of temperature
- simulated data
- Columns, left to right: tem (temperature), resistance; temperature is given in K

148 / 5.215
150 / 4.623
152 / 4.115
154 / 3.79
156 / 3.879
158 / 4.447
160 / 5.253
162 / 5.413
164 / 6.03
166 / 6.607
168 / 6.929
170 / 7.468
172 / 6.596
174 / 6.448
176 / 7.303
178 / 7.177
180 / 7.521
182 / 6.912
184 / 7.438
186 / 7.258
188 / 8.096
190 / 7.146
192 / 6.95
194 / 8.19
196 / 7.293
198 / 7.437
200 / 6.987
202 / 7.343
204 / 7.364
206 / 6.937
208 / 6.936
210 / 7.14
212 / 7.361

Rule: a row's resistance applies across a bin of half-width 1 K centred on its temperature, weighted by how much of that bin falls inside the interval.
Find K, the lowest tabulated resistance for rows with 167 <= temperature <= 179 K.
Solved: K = 6.448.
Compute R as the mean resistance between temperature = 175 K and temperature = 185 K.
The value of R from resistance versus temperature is 7.27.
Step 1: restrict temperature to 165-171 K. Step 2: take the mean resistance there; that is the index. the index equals 7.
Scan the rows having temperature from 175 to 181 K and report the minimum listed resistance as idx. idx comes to 7.177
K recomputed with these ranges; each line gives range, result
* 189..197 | 6.95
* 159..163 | 5.253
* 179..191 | 6.912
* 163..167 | 6.03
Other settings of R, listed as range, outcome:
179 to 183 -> 7.22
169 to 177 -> 6.95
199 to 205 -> 7.23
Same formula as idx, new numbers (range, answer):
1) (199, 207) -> 6.937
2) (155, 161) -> 3.879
